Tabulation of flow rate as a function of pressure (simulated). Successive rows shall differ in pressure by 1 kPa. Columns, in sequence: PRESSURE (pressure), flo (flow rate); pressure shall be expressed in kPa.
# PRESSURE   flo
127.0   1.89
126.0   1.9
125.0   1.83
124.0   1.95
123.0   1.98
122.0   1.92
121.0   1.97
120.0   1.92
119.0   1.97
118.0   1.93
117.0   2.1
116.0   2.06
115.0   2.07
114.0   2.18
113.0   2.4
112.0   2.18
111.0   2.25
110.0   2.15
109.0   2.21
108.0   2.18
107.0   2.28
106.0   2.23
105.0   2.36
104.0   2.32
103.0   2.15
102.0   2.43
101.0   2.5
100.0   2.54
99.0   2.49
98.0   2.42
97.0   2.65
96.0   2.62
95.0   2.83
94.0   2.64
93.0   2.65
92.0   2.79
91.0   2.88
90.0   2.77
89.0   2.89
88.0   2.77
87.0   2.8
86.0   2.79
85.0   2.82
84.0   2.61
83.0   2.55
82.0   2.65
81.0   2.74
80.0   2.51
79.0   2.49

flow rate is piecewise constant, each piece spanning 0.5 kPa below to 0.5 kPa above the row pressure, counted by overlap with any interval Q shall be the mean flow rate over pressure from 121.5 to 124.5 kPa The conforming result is 1.95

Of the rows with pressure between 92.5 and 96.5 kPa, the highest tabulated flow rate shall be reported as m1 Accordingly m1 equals 2.83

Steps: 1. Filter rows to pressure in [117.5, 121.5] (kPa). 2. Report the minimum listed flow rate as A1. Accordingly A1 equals 1.92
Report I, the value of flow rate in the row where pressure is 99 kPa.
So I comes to 2.49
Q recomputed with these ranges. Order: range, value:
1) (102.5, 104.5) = 2.23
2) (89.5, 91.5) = 2.83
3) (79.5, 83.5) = 2.61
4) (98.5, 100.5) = 2.52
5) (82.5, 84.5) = 2.58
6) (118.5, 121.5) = 1.95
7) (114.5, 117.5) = 2.08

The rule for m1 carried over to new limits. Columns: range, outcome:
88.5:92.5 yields 2.89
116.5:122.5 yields 2.1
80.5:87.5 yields 2.82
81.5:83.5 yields 2.65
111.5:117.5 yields 2.4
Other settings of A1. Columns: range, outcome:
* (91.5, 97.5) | 2.62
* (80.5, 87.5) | 2.55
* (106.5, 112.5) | 2.15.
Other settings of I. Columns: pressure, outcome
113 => 2.4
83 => 2.55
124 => 1.95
